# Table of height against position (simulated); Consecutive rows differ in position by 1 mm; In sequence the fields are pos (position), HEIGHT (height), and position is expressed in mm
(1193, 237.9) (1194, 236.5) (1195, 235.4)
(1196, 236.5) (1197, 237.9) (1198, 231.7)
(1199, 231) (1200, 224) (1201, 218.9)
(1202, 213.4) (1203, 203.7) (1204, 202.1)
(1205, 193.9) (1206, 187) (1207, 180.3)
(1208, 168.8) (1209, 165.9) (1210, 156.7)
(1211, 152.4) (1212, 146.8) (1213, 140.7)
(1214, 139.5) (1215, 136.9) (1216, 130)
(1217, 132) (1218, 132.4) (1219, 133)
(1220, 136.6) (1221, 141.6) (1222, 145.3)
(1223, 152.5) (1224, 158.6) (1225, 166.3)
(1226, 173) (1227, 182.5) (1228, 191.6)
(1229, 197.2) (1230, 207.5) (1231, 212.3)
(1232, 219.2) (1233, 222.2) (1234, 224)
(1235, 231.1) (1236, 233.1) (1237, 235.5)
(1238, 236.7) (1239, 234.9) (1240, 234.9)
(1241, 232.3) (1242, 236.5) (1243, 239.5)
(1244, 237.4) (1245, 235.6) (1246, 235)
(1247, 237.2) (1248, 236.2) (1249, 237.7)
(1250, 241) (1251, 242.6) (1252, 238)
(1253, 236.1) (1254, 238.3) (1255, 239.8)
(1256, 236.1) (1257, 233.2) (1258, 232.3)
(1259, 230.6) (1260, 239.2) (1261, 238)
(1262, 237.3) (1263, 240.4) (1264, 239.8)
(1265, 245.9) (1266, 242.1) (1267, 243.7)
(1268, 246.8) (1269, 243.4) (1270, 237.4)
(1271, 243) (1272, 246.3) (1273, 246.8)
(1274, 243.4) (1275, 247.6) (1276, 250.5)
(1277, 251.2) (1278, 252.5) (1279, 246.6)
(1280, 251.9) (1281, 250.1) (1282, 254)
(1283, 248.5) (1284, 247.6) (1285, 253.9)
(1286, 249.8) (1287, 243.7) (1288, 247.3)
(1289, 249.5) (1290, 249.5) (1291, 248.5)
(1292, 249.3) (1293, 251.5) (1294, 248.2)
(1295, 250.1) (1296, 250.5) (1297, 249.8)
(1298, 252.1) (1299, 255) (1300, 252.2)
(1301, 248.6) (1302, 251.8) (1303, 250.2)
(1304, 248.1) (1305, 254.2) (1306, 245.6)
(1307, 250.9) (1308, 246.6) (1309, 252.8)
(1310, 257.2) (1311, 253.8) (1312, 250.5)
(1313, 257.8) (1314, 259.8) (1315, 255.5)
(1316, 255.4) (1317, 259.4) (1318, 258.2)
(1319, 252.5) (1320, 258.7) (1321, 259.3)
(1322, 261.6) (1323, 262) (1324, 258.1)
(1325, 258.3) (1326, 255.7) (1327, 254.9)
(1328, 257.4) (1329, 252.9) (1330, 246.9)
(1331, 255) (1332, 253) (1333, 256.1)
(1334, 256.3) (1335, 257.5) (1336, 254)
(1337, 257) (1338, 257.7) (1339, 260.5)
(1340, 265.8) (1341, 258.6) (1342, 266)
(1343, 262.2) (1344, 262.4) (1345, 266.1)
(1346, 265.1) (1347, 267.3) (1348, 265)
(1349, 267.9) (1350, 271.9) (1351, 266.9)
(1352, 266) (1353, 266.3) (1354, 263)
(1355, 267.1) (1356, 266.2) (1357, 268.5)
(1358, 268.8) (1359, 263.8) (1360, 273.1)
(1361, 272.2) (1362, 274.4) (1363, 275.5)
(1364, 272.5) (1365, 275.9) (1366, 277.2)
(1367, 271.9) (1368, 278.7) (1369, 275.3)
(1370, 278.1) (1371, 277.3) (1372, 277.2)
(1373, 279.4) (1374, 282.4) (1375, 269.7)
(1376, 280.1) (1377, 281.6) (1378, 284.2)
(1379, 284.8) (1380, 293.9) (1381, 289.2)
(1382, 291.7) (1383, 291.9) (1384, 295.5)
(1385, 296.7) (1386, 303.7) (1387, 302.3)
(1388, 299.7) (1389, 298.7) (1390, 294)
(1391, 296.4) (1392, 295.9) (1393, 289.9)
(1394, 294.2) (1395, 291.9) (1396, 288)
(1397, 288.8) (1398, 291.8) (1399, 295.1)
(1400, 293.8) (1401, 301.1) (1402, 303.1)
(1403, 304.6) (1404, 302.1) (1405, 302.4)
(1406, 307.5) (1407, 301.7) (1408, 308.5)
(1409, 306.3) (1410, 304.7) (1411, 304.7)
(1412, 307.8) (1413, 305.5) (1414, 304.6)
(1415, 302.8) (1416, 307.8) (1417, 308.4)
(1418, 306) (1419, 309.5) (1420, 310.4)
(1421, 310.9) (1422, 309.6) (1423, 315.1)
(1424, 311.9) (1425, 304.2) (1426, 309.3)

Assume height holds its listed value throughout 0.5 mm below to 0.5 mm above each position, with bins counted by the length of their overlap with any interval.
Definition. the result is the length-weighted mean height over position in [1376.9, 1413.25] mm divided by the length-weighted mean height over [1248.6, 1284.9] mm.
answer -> 1.22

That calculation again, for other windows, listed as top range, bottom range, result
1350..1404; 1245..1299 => 1.16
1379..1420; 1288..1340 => 1.18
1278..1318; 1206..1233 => 1.54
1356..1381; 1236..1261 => 1.17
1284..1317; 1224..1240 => 1.20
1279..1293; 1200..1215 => 1.41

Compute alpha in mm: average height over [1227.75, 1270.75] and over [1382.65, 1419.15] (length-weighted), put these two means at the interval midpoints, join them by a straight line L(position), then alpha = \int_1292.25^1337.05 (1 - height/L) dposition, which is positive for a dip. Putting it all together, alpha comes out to 1.4 mm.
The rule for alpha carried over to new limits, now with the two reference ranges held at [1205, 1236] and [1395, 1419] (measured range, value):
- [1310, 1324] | -1.1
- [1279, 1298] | -2.7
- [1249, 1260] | -2.4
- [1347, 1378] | -0.2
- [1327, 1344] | -0.4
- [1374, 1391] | -0.4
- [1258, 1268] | -2.0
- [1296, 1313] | -1.6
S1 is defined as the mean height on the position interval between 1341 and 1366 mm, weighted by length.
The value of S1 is 268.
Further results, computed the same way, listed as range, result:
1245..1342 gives 249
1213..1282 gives 218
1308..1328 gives 257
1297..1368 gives 260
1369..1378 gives 278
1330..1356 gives 262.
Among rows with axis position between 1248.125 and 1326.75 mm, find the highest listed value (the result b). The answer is 262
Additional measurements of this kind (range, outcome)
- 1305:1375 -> 282.4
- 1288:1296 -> 251.5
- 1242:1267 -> 245.9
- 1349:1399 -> 303.7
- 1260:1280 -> 252.5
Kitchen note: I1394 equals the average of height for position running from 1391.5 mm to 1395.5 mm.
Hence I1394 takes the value 293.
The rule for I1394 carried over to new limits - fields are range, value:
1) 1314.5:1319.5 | 256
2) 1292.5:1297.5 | 250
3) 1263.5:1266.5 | 243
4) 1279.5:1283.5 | 251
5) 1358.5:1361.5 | 270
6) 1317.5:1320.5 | 256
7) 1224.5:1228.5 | 178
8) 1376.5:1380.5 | 286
